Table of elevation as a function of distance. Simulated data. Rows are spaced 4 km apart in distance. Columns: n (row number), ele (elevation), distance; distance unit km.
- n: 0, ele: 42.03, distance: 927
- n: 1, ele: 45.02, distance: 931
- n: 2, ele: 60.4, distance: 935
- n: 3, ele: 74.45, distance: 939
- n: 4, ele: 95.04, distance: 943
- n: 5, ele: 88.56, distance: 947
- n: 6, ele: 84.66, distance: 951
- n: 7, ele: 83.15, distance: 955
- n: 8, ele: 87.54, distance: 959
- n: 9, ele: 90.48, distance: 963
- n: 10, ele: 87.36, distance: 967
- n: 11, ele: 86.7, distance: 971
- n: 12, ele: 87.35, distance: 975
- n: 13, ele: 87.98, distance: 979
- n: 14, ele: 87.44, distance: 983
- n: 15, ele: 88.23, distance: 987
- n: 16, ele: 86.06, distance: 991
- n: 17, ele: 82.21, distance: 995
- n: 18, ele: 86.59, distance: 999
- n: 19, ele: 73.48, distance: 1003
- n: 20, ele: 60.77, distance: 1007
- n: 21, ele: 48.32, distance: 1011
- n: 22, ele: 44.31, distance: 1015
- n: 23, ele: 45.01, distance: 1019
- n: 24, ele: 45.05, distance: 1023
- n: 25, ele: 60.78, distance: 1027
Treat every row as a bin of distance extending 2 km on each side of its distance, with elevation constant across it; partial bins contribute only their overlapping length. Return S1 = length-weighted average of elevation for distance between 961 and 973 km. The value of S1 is 88.2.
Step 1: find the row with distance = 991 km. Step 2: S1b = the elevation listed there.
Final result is 86.06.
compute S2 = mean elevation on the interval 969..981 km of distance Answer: 87.3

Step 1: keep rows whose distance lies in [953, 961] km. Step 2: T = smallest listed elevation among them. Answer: 83.15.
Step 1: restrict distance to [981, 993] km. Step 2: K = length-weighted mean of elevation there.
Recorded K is 87.2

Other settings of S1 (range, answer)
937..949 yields 86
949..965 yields 86.5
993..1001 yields 84.4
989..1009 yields 77.8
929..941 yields 60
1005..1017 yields 51.1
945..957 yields 85.5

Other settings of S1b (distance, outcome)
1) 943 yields 95.04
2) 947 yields 88.56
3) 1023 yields 45.05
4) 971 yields 86.7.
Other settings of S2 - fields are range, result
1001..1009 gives 67.1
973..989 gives 87.8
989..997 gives 84.1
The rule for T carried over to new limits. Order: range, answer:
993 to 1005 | 73.48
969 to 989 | 86.7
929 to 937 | 45.02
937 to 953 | 74.45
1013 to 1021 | 44.31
